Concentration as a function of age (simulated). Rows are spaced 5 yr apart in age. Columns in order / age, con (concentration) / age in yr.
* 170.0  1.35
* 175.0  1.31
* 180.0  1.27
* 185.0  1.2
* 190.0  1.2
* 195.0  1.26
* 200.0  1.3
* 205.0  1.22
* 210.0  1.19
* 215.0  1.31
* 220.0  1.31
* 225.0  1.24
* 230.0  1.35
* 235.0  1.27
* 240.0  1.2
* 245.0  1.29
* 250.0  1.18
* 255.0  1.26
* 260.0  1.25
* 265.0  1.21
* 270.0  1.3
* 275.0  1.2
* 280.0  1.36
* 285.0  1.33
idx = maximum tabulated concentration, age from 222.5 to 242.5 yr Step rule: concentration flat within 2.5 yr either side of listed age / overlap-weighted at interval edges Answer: 1.35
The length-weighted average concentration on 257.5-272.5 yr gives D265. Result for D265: 1.25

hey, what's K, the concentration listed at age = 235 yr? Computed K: 1.27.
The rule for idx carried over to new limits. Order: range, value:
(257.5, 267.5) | 1.25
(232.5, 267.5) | 1.29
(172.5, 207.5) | 1.31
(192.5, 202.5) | 1.3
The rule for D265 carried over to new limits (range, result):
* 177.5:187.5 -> 1.23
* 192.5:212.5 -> 1.24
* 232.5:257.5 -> 1.24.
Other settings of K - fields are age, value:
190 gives 1.2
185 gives 1.2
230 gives 1.35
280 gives 1.36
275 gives 1.2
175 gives 1.31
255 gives 1.26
